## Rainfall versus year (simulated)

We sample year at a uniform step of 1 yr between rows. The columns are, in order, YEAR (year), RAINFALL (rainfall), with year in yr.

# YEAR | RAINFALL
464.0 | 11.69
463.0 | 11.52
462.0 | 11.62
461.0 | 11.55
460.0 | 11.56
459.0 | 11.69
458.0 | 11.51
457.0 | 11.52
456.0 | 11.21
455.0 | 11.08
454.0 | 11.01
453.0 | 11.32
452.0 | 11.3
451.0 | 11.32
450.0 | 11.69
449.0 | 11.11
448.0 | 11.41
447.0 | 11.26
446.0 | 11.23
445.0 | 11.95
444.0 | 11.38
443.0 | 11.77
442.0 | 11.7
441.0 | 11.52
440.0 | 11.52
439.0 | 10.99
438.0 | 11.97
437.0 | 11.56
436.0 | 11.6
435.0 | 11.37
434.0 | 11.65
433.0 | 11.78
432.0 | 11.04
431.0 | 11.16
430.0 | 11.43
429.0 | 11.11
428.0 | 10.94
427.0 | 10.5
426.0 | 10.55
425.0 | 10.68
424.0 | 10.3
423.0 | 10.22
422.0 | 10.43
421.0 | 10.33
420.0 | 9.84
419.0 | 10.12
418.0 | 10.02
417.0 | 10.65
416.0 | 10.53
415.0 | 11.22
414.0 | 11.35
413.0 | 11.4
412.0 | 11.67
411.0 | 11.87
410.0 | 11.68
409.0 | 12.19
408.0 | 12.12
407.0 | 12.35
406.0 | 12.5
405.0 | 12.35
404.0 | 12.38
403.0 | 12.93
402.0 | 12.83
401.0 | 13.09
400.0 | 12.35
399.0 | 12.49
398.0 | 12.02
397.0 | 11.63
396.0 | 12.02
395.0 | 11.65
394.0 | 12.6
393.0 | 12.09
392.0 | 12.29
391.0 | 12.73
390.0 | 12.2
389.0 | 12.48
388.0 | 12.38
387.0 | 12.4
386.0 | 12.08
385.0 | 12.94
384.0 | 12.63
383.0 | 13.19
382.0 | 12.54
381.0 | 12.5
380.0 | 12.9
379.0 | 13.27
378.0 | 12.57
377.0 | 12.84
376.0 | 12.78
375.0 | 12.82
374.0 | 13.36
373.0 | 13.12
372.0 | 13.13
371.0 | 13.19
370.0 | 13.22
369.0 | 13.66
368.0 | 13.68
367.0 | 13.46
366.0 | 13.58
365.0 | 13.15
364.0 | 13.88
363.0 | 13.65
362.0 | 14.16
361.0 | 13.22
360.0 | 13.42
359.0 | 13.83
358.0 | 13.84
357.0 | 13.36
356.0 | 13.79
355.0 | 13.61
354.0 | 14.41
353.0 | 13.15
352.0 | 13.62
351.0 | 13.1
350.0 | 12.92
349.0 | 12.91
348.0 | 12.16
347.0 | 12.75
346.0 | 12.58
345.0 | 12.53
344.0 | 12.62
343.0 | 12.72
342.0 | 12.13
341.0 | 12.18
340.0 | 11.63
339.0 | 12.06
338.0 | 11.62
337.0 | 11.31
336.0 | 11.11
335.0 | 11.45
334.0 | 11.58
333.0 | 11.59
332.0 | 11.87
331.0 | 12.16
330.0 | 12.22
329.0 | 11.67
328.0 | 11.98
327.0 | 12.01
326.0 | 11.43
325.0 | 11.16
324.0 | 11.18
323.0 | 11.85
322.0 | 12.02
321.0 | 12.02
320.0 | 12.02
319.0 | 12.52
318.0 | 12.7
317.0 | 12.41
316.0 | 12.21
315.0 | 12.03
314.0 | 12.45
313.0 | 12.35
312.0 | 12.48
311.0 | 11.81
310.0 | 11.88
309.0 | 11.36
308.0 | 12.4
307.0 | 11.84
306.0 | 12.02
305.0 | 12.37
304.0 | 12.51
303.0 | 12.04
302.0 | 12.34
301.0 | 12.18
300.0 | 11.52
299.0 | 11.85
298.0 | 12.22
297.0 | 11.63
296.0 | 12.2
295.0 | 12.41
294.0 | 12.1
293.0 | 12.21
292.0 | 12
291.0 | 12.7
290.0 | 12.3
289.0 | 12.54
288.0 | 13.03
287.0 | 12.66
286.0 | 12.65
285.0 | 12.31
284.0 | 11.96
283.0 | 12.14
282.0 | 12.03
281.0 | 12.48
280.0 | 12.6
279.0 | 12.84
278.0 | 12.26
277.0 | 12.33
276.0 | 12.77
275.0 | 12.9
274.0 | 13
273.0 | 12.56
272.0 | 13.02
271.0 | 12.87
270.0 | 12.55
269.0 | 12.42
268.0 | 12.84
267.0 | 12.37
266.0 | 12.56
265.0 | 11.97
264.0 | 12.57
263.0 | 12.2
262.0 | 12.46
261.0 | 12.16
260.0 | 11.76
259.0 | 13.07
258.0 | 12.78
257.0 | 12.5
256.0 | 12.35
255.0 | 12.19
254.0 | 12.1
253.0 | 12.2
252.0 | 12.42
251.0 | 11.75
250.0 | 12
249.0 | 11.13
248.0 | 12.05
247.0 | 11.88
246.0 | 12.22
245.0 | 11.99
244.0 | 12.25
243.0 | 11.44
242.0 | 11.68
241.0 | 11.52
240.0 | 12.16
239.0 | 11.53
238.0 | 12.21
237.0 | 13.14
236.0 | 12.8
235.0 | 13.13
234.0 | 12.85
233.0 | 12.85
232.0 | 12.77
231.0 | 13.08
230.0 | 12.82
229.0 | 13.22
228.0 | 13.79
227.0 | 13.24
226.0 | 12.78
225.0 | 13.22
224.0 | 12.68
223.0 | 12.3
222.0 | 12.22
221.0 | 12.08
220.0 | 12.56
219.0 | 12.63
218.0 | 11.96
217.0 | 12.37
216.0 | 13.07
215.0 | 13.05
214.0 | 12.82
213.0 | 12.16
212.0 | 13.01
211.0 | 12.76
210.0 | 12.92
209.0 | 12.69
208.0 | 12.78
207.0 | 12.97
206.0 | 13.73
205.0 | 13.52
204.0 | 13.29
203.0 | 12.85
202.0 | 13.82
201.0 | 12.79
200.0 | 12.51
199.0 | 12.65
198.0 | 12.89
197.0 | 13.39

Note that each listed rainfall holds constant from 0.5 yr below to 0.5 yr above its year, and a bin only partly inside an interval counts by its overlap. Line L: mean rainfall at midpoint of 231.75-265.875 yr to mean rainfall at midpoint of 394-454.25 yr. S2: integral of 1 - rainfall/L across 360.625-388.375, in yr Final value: -3.35 yr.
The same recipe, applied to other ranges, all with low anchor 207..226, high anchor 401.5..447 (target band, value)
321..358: -1.4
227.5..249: 0.2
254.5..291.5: -0.7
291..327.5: 0.0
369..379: -1.2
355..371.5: -2.6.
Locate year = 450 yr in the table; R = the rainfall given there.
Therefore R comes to 11.69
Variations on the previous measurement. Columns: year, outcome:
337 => 11.31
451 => 11.32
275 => 12.9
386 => 12.08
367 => 13.46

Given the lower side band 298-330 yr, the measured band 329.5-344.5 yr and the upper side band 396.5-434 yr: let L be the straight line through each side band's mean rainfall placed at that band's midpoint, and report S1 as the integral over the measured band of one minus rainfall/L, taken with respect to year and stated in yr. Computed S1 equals 0.00 yr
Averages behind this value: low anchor 12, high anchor 11.4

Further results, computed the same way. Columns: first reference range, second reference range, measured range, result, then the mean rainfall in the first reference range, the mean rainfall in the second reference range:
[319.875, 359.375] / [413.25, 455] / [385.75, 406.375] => -1.3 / 12.4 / 11.1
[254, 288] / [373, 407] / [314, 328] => 0.6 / 12.5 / 12.5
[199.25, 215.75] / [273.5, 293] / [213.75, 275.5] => 1.3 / 13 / 12.5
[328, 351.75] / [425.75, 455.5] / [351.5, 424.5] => -4.3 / 12.1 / 11.3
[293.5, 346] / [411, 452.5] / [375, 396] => -1.9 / 12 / 11.1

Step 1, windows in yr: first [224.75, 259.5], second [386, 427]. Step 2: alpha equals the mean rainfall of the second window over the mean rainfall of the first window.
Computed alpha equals 0.94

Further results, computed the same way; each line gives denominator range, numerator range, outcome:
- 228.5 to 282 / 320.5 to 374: 1.02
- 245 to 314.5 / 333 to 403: 1.04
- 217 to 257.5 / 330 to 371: 1.04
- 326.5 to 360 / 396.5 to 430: 0.91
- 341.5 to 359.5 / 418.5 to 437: 0.83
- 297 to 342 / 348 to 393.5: 1.10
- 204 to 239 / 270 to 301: 0.97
